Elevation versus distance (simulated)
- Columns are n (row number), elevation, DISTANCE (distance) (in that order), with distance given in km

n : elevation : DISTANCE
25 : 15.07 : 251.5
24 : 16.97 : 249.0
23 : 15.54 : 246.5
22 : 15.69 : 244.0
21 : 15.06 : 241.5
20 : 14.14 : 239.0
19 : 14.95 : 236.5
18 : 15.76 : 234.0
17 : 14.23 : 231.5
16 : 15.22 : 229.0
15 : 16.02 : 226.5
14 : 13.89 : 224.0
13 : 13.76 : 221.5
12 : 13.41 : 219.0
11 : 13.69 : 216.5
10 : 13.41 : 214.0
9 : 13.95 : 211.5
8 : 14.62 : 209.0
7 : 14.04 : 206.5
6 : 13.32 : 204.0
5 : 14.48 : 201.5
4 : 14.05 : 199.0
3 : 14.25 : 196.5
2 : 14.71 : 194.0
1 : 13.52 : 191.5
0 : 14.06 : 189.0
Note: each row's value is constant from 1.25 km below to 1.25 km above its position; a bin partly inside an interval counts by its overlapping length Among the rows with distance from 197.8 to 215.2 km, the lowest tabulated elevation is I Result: 13.32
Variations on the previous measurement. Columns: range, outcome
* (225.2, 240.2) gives 14.14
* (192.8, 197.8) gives 14.25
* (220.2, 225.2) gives 13.76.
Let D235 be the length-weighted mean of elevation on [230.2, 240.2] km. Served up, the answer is 14.8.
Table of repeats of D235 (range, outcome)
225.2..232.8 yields 15.2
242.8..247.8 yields 15.6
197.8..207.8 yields 14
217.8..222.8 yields 13.6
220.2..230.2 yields 14.7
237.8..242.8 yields 14.6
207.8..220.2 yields 13.8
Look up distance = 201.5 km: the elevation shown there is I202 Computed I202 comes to 14.48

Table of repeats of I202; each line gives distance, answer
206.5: 14.04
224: 13.89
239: 14.14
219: 13.41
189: 14.06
